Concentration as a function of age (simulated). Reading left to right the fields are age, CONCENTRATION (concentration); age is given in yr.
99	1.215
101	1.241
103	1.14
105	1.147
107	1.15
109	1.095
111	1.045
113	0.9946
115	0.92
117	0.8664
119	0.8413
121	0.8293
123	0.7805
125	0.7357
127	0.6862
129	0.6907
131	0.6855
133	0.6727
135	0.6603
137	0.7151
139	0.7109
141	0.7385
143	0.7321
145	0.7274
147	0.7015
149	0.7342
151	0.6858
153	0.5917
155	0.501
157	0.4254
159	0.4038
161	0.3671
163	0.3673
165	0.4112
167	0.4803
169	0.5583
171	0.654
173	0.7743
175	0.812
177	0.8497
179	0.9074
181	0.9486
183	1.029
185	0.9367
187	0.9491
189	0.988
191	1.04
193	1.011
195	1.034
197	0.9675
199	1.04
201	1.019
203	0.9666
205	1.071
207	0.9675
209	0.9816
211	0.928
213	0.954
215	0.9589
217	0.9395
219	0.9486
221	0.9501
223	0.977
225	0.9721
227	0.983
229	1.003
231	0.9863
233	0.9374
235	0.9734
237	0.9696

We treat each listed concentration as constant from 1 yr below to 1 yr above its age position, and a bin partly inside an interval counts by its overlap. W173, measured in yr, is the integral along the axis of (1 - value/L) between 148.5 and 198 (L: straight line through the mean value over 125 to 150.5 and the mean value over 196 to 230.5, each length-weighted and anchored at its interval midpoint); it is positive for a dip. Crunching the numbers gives 6.3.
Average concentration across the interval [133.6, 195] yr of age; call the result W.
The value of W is 0.719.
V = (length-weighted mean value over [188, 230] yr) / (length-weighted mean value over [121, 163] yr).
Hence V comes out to 1.53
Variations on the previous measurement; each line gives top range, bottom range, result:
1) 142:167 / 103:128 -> 0.59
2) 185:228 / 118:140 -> 1.35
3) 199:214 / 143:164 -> 1.77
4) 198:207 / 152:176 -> 1.92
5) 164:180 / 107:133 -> 0.80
